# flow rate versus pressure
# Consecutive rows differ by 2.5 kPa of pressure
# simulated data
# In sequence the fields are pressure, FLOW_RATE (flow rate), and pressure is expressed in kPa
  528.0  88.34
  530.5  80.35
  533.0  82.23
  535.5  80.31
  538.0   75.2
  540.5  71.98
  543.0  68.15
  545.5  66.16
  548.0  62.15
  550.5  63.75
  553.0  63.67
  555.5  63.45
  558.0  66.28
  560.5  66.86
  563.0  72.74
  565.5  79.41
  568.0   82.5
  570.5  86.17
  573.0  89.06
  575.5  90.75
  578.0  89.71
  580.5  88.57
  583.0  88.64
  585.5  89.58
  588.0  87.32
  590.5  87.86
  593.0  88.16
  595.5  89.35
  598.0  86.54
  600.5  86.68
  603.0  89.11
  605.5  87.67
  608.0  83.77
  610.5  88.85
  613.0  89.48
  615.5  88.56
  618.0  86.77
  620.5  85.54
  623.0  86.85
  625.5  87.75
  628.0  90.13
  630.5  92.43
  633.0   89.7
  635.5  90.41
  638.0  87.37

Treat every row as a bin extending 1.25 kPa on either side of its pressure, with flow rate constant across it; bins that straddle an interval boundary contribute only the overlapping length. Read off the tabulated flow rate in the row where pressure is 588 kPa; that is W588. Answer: 87.32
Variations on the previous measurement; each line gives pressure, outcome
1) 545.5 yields 66.16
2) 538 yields 75.2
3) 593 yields 88.16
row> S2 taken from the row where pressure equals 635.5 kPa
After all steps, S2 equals 90.41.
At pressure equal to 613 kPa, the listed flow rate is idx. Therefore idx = 89.48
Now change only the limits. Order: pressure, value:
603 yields 89.11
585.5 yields 89.58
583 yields 88.64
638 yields 87.37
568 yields 82.5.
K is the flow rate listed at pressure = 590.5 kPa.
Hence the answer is 87.86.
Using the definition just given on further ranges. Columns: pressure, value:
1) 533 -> 82.23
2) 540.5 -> 71.98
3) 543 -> 68.15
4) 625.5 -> 87.75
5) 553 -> 63.67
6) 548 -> 62.15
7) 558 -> 66.28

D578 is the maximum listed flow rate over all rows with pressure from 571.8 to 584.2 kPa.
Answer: 90.75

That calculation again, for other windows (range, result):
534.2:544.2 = 80.31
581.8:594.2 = 89.58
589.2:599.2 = 89.35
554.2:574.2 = 89.06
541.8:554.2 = 68.15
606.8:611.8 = 88.85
